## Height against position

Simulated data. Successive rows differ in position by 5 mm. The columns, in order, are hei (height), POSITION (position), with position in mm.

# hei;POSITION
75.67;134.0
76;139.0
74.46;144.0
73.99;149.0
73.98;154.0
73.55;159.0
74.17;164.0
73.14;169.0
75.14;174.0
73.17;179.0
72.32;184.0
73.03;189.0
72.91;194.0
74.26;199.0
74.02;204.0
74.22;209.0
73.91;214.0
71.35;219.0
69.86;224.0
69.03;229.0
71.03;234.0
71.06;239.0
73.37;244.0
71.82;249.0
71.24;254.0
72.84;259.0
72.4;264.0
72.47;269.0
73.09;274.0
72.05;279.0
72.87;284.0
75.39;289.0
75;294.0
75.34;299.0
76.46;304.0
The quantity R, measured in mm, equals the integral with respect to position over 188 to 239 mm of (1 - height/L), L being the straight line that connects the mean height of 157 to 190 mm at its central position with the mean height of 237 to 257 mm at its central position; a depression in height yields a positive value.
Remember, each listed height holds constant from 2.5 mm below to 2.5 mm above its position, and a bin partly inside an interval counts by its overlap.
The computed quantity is 0.26 mm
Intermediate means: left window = 73.5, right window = 71.9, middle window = 72.3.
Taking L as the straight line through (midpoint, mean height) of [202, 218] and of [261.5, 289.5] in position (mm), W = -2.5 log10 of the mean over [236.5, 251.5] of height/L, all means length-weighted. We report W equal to 0.02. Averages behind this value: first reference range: 73.8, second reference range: 72.9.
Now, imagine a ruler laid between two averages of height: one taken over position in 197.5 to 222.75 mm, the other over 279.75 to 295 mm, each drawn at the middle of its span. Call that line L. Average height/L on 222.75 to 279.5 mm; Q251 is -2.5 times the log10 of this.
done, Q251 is 0.03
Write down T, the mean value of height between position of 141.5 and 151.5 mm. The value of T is 74.2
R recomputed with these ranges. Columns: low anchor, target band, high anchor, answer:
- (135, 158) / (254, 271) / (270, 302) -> 0.38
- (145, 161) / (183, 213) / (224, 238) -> -0.77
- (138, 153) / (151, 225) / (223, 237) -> -1.07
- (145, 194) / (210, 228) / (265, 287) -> 0.36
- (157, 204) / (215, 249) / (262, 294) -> 1.03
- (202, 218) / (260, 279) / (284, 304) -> 0.54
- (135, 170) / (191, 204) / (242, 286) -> -0.02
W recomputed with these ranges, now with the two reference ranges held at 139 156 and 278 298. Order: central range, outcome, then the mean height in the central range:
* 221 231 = 0.07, 69.6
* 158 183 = 0.01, 73.8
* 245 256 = 0.04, 71.8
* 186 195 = 0.02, 72.9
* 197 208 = 0.00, 74.1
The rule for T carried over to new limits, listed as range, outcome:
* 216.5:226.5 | 70.6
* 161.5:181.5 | 73.9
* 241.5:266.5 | 72.3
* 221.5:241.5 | 70.2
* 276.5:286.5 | 72.5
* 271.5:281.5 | 72.6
